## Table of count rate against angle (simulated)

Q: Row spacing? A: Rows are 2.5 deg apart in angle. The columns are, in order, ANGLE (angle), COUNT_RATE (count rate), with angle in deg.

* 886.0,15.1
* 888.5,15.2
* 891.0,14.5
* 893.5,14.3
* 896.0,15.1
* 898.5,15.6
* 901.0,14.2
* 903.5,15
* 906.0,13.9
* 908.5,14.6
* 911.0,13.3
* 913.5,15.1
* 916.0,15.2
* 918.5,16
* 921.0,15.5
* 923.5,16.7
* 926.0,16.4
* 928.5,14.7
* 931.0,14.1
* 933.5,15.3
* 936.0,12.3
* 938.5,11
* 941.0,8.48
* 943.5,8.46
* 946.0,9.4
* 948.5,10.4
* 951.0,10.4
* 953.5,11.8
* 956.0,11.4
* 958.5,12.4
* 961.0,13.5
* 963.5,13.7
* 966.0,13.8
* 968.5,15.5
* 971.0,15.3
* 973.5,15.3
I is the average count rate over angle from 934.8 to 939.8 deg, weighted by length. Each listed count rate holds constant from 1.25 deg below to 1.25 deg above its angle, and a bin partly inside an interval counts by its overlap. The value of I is 11.6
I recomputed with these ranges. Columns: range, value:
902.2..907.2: 14.5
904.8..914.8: 14.2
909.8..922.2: 15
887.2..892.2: 14.9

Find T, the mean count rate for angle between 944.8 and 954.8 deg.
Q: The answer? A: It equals 10.5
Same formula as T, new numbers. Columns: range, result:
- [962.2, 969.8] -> 14.3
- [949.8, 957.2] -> 11.2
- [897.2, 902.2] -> 14.9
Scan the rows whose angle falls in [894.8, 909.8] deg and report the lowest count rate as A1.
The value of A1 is 13.9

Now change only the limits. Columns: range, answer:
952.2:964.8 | 11.4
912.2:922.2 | 15.1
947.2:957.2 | 10.4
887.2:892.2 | 14.5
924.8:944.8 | 8.46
